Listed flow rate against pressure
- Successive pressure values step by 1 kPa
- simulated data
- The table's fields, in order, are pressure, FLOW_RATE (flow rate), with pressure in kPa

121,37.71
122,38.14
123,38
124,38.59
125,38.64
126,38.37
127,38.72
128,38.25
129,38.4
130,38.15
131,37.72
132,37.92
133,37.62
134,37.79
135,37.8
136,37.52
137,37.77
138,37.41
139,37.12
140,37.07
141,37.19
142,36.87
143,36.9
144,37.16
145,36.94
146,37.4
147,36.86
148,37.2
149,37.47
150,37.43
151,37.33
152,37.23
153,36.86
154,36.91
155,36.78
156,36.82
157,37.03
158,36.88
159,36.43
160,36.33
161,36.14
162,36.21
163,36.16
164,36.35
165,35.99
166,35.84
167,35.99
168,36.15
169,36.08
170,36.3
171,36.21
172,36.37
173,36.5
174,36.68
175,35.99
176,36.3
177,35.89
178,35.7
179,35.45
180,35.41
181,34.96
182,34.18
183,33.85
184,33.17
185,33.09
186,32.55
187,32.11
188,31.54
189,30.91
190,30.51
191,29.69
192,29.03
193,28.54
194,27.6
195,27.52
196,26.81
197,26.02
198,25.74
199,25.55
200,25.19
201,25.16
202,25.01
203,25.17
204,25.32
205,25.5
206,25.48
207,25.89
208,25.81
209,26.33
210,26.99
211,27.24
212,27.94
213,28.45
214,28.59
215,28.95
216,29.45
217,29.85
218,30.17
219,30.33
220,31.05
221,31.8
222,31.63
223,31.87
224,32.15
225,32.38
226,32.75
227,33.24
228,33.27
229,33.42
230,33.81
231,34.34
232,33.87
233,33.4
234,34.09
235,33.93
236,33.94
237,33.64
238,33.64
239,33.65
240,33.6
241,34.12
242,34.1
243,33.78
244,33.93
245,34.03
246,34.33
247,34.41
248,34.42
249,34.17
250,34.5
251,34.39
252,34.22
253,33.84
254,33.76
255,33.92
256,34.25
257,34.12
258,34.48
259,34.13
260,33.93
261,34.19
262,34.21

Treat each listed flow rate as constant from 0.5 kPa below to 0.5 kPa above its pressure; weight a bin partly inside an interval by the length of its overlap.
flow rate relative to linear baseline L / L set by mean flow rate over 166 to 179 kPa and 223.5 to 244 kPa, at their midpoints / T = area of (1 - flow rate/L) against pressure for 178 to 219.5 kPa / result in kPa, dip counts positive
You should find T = 7.1 kPa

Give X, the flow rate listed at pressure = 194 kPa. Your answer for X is 27.6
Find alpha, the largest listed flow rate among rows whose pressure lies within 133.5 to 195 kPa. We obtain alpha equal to 37.8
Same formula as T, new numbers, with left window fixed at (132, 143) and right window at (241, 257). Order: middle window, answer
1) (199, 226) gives 5.3 kPa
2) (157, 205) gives 4.8 kPa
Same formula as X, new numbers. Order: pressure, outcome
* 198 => 25.74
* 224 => 32.15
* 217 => 29.85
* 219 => 30.33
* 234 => 34.09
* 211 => 27.24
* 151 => 37.33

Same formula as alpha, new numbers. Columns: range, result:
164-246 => 36.68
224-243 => 34.34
